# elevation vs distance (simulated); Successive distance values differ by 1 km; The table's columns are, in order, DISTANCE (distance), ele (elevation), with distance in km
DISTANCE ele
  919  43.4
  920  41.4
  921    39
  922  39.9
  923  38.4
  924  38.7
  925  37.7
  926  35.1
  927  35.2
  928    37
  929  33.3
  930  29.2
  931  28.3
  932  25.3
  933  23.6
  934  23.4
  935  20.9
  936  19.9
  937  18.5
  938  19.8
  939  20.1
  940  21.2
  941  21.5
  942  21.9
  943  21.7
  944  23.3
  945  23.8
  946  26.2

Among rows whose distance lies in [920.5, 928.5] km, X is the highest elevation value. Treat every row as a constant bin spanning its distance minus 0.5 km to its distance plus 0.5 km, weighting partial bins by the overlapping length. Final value 39.9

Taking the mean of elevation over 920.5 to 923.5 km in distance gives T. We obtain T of 39.1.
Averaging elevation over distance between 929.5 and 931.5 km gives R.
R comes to 28.8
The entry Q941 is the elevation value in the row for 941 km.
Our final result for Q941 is 21.5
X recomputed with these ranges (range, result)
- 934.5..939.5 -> 20.9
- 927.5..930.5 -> 37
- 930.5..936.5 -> 28.3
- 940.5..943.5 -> 21.9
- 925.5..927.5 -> 35.2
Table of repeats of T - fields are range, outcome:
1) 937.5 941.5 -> 20.6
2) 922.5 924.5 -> 38.5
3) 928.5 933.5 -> 27.9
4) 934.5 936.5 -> 20.4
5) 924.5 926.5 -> 36.4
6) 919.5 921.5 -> 40.2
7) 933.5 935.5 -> 22.1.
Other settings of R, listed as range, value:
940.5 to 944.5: 22.1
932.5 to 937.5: 21.3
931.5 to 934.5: 24.1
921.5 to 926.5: 38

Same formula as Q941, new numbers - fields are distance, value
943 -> 21.7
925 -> 37.7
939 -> 20.1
